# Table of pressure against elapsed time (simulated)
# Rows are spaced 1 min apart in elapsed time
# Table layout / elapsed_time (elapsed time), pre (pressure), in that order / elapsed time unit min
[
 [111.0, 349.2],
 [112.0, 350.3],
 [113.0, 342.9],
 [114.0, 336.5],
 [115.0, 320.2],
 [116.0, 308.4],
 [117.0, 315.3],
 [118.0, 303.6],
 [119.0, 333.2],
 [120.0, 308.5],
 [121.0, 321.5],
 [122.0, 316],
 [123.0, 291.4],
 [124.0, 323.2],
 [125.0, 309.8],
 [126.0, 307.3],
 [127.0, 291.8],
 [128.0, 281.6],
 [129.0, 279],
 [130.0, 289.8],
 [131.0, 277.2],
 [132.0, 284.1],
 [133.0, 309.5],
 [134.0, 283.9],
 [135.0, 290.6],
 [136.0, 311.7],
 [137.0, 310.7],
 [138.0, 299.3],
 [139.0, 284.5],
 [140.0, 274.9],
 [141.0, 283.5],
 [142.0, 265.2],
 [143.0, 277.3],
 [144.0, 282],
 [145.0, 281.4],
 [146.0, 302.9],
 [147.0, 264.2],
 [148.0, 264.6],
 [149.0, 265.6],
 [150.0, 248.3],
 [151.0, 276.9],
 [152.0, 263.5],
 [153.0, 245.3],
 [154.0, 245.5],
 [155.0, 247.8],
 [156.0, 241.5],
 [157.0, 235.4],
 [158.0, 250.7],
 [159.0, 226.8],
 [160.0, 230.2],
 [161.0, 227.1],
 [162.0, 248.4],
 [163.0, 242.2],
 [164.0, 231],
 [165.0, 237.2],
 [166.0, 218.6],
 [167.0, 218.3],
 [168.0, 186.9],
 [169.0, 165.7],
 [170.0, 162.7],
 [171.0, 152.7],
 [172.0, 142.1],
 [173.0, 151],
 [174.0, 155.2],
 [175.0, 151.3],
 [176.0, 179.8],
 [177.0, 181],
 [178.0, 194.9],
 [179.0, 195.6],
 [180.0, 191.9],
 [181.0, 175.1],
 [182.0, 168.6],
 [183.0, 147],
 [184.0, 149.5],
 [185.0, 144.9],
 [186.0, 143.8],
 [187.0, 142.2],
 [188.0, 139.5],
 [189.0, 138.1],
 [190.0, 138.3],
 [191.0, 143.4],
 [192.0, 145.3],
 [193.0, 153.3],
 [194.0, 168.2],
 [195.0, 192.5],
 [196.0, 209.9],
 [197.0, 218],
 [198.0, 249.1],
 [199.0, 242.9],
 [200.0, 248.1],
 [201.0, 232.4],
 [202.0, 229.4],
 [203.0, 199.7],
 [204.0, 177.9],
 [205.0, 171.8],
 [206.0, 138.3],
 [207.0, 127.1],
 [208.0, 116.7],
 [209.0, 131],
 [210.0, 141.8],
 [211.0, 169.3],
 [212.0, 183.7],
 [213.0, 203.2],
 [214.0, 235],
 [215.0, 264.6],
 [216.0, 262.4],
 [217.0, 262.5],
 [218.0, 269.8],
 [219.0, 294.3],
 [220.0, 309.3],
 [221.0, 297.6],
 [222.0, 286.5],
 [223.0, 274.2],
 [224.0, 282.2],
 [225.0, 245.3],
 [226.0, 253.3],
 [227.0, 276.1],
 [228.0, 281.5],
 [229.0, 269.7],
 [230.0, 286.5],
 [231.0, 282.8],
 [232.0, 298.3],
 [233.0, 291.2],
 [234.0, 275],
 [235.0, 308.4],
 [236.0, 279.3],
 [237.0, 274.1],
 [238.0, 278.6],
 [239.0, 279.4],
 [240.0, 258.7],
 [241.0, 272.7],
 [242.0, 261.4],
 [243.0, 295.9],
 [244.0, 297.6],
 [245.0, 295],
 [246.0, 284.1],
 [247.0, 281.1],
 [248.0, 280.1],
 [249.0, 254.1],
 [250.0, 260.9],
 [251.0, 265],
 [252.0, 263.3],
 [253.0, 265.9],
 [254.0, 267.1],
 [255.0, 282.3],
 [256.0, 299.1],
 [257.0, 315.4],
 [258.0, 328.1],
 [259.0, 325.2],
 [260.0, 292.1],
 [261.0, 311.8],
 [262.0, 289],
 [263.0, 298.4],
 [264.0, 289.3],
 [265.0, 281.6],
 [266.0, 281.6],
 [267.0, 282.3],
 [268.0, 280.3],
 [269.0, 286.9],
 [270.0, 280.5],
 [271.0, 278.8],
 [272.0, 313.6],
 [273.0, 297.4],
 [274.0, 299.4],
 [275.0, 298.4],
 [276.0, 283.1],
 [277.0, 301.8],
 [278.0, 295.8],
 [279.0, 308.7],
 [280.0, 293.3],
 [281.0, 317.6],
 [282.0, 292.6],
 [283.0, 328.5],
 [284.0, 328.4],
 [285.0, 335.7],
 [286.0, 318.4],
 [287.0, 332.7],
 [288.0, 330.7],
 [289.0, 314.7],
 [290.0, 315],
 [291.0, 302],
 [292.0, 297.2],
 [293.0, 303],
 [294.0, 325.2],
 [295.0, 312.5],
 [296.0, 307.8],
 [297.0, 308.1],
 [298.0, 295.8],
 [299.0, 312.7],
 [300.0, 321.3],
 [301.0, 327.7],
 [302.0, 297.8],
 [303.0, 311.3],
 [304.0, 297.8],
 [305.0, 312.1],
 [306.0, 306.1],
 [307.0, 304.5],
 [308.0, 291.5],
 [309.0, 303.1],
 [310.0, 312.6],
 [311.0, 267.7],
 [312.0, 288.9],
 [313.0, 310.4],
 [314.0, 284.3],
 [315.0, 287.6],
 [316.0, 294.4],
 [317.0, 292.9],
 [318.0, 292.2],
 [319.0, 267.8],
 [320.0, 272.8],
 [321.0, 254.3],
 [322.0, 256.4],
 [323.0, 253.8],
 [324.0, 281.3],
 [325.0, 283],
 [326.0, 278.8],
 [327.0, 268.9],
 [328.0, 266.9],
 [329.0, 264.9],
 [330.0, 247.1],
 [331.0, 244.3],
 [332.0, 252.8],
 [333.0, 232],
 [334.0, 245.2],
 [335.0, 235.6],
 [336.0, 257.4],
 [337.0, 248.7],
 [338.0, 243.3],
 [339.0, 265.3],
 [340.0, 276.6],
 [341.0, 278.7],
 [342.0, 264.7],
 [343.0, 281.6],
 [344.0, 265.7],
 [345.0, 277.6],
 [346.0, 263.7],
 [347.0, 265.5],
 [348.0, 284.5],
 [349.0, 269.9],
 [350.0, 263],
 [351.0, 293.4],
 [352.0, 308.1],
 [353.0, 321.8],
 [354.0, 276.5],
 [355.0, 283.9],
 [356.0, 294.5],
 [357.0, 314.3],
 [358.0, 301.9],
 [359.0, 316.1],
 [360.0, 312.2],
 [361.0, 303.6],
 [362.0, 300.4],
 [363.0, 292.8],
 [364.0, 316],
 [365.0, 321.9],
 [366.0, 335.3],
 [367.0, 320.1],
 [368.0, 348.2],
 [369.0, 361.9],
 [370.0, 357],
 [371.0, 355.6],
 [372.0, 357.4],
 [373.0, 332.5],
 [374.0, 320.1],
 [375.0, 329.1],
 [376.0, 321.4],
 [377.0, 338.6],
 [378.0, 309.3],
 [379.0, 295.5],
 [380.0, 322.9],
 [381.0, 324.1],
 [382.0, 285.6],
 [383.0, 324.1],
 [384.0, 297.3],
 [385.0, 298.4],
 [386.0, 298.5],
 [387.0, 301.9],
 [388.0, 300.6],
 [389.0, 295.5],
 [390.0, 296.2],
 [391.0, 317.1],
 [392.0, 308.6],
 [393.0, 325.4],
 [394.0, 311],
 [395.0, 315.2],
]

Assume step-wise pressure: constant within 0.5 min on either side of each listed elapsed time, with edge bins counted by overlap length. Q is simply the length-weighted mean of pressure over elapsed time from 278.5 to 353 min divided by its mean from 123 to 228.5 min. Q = 1.27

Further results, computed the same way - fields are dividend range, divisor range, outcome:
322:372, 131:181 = 1.20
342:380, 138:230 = 1.42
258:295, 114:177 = 1.17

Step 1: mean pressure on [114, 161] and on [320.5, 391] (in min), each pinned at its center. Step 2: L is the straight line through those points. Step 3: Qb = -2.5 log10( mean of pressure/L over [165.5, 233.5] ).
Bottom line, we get 0.368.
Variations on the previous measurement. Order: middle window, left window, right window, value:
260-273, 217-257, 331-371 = -0.03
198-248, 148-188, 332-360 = -0.11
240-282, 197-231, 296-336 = -0.14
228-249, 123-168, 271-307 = 0.05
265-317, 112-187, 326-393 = -0.09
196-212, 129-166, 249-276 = 0.43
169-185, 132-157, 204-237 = 0.49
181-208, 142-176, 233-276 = 0.39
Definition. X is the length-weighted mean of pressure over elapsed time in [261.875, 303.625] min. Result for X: 304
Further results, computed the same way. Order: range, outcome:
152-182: 205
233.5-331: 292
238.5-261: 284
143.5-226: 210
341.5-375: 306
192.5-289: 266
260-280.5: 293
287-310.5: 310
